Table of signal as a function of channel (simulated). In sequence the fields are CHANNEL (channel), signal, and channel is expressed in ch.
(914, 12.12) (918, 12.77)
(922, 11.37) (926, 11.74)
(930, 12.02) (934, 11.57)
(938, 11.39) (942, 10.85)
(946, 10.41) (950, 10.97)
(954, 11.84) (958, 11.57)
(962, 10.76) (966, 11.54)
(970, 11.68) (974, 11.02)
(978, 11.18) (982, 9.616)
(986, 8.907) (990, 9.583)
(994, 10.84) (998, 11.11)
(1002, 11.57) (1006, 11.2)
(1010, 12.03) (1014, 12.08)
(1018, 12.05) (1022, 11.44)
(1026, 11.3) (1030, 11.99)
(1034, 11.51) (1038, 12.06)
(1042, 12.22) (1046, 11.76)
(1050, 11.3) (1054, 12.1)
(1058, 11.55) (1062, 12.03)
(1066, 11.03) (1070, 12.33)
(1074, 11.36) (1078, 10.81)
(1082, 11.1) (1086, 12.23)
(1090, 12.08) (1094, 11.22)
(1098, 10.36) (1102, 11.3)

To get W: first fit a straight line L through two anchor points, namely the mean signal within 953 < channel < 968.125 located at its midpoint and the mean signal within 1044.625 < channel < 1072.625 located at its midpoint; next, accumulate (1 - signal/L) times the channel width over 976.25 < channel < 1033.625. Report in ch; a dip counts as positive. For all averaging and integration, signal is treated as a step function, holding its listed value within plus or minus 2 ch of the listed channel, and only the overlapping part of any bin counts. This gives 2.3 ch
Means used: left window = 11.4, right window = 11.7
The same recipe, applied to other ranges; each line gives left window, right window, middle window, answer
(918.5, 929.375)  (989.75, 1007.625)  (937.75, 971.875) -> 0.7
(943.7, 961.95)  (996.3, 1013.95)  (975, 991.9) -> 2.2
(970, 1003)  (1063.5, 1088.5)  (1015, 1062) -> -2.9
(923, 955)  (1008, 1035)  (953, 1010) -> 3.2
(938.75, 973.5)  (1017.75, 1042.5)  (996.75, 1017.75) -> -0.1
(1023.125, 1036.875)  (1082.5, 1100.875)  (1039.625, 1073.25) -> -0.7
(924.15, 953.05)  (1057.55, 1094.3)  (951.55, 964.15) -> 0.0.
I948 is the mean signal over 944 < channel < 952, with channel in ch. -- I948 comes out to 10.7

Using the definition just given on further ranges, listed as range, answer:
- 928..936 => 11.8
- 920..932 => 11.7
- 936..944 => 11.1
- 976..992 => 9.82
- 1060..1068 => 11.5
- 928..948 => 11.2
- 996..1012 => 11.5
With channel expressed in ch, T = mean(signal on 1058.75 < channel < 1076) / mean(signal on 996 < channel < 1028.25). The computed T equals 1.01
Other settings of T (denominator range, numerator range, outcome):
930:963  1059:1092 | 1.03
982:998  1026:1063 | 1.19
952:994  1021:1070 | 1.09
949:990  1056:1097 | 1.06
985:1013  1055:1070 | 1.08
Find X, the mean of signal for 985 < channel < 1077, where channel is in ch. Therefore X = 11.5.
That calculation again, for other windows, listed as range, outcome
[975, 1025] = 11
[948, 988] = 10.9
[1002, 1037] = 11.7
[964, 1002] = 10.7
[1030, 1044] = 11.9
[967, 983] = 11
